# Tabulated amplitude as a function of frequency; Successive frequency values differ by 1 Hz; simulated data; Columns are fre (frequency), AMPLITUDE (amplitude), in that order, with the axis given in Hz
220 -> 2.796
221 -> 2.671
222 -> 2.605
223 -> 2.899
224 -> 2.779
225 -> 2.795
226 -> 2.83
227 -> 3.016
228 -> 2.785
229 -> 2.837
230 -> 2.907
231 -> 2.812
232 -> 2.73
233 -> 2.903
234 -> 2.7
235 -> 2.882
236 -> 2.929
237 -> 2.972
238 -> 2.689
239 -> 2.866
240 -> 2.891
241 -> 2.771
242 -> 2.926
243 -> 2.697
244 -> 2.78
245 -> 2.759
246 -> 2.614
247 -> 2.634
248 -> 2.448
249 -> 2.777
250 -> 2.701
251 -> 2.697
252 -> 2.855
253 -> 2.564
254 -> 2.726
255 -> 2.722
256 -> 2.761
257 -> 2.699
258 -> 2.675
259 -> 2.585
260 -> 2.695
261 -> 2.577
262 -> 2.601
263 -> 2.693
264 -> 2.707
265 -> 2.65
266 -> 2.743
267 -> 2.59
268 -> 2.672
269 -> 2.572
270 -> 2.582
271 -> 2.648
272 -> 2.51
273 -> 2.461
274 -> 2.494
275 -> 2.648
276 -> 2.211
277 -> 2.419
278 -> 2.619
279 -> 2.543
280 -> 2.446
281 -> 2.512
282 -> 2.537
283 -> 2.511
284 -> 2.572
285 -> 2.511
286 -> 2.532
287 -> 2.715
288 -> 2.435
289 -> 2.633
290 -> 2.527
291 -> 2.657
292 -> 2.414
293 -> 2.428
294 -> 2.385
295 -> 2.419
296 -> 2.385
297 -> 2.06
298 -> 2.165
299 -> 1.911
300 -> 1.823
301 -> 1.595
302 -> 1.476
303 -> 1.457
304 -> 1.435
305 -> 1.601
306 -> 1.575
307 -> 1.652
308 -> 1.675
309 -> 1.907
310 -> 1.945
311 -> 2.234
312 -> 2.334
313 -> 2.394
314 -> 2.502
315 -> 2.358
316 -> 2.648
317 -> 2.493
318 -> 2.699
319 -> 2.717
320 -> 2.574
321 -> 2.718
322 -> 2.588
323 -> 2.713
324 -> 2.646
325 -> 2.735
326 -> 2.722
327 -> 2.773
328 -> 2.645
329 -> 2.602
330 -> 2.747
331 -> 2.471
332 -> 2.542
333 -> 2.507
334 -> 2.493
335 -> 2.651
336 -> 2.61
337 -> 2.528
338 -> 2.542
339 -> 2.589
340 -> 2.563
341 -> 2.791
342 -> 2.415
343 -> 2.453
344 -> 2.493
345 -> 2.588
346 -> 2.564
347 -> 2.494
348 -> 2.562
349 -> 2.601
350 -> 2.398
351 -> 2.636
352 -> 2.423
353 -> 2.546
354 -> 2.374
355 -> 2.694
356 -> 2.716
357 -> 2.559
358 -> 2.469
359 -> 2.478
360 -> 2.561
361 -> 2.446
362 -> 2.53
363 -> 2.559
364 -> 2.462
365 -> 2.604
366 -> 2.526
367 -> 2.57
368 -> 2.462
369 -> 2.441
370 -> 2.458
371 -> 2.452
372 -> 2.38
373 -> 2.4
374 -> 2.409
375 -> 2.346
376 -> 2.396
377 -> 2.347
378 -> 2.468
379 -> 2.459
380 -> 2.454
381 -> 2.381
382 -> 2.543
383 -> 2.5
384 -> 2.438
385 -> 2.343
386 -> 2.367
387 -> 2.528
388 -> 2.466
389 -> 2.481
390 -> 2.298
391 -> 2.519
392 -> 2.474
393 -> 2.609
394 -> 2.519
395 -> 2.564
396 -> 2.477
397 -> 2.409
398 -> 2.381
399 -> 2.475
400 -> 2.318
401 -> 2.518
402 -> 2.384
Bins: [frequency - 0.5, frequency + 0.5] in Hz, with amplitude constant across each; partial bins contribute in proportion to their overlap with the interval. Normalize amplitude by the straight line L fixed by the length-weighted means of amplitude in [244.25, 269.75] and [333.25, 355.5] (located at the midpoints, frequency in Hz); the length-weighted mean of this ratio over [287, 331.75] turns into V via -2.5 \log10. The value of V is 0.13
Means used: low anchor 2.67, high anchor 2.55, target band 2.3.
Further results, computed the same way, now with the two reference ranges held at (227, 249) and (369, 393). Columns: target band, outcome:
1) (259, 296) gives 0.060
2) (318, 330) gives -0.042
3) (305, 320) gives 0.176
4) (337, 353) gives -0.007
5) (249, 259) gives 0.018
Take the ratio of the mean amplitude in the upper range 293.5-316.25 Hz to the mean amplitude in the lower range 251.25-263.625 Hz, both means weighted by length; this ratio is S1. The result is 0.74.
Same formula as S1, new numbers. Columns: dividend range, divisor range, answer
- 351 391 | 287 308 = 1.20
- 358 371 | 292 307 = 1.31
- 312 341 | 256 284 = 1.01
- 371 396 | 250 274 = 0.92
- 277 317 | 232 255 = 0.81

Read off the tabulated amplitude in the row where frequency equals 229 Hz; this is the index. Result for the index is 2.837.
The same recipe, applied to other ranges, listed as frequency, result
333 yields 2.507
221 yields 2.671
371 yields 2.452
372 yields 2.38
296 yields 2.385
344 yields 2.493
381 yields 2.381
